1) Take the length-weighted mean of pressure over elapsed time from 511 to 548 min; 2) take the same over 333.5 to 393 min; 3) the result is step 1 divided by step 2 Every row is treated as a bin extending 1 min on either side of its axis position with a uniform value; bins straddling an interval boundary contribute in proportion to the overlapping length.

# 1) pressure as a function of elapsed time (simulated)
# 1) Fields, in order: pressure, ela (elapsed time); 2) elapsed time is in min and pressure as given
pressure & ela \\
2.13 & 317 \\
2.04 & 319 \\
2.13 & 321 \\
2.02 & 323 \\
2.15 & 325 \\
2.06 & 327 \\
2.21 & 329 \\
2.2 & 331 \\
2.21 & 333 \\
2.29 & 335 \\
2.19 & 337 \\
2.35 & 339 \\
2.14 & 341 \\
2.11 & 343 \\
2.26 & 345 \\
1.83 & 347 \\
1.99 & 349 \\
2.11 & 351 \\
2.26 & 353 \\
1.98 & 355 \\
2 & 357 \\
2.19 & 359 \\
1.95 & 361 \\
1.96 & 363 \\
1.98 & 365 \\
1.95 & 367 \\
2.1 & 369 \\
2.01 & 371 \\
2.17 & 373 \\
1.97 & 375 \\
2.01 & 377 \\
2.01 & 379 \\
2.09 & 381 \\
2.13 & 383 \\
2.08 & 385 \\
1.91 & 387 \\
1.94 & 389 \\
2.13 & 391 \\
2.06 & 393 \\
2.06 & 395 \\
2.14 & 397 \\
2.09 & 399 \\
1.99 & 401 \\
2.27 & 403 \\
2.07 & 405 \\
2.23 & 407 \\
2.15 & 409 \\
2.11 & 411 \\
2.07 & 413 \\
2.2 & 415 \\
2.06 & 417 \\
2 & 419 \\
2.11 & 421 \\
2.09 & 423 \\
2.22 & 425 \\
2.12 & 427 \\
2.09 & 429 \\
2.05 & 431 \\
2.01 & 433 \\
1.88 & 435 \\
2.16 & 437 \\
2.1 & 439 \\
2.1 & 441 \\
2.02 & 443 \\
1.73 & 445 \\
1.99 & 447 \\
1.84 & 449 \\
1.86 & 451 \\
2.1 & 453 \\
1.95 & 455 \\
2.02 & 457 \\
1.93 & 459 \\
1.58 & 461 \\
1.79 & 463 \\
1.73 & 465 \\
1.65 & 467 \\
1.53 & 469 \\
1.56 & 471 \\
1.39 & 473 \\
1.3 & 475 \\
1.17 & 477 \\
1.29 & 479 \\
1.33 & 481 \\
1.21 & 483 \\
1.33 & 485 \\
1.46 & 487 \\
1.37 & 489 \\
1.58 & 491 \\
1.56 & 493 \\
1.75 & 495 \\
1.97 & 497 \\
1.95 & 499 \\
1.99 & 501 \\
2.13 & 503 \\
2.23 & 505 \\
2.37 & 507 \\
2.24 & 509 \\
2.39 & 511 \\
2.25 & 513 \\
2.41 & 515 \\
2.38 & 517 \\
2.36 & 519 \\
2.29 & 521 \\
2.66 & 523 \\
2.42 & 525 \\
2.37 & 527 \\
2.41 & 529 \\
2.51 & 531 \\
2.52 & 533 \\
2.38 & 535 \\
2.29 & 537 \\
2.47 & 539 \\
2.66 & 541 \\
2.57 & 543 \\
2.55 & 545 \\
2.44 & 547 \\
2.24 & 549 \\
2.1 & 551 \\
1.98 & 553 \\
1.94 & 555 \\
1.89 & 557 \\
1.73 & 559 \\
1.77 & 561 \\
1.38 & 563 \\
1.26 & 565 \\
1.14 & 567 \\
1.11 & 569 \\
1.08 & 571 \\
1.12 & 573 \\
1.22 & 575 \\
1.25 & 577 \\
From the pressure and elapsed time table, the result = 1.18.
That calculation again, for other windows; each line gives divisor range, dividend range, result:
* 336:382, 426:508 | 0.86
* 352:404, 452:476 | 0.83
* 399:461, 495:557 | 1.13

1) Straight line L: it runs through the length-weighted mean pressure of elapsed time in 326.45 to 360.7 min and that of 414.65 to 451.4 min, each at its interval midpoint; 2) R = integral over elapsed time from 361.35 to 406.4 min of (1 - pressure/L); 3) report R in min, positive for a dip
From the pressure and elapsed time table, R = 0.84 min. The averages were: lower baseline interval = 2.14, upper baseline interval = 2.03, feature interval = 2.05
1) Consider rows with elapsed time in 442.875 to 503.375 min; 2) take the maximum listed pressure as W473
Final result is 2.13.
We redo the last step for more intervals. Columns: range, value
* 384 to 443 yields 2.27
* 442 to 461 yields 2.1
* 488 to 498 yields 1.97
